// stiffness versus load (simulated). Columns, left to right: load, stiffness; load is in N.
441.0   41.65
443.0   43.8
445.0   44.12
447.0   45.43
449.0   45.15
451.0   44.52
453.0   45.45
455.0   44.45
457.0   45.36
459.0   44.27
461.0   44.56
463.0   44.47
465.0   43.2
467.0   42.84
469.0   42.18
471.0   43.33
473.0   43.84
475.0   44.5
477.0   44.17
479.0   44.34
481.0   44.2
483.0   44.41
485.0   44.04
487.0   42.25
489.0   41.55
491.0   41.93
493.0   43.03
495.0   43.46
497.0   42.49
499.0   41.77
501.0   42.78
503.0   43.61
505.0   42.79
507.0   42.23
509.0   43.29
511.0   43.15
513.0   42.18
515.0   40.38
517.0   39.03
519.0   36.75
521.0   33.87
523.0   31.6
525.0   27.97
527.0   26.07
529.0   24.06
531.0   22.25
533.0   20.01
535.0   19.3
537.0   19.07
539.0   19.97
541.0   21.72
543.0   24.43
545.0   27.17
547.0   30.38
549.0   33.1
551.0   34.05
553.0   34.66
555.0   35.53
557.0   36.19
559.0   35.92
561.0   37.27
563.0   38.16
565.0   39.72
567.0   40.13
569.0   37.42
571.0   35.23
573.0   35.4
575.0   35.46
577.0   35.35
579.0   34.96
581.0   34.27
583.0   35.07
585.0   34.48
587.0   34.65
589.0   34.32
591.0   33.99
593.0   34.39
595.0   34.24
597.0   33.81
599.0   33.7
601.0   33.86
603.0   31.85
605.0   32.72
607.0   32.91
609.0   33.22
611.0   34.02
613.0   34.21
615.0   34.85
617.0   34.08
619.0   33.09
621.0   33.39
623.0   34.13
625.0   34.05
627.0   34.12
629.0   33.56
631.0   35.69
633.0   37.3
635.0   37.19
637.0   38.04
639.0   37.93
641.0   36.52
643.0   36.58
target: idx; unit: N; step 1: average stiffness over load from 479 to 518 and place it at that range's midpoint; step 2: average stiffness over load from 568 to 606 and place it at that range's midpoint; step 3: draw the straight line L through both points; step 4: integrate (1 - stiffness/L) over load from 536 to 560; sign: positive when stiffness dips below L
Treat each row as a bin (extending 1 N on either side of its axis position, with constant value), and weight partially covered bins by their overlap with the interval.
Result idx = 5.4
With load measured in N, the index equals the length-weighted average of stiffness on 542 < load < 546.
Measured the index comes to 25.8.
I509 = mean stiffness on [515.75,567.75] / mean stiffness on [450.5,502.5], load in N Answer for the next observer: 0.70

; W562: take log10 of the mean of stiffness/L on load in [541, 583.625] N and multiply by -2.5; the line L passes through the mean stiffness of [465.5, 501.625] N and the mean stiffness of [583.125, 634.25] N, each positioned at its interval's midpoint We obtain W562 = 0.09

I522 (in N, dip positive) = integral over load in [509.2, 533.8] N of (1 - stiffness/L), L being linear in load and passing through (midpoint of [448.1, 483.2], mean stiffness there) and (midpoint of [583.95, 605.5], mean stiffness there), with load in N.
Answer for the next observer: 4.38 N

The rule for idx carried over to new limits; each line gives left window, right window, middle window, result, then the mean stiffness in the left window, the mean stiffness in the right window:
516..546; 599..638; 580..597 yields -1.5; 26.2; 34.3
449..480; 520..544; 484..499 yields -2.7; 44.1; 24.2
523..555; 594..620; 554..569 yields -4.7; 26.1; 33.6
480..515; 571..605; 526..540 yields 6.4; 42.8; 34.3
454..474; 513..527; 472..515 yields -4.5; 43.9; 34.8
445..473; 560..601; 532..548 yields 6.5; 44.2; 35.6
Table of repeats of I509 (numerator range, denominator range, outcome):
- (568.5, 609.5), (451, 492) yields 0.78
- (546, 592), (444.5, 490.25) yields 0.81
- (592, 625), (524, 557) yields 1.27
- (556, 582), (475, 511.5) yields 0.85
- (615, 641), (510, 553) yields 1.20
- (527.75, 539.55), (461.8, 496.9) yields 0.48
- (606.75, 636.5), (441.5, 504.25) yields 0.79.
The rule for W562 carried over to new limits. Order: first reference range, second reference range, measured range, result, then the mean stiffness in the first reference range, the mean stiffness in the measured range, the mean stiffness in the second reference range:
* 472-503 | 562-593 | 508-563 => 0.25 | 43.3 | 31.2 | 35.9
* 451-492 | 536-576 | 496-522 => -0.06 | 43.8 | 41.1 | 32.5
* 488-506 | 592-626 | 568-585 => 0.03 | 42.6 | 35.3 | 33.7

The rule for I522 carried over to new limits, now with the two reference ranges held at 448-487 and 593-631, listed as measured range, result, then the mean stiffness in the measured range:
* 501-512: -0.45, 43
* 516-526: 1.60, 33.8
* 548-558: 0.86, 34.7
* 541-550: 2.46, 28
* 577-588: 0.34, 34.7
